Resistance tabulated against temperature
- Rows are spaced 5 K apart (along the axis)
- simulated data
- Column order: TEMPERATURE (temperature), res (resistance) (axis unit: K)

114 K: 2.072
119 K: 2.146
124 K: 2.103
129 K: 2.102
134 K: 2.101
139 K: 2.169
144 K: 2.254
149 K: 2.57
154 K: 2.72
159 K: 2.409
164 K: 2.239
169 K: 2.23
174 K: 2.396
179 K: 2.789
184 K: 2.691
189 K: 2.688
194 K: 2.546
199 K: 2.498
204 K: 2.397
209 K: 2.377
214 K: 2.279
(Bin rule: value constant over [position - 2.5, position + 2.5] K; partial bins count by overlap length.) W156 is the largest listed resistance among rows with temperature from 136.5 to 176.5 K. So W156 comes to 2.72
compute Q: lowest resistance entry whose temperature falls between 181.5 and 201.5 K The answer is 2.498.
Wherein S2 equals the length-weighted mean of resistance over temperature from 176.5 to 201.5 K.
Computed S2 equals 2.64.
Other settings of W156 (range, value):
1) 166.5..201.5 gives 2.789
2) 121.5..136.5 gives 2.103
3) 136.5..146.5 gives 2.254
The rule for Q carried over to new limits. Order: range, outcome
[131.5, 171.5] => 2.101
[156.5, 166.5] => 2.239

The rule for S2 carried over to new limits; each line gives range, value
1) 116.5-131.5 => 2.12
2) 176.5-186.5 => 2.74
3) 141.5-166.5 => 2.44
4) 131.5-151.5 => 2.27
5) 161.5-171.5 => 2.23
